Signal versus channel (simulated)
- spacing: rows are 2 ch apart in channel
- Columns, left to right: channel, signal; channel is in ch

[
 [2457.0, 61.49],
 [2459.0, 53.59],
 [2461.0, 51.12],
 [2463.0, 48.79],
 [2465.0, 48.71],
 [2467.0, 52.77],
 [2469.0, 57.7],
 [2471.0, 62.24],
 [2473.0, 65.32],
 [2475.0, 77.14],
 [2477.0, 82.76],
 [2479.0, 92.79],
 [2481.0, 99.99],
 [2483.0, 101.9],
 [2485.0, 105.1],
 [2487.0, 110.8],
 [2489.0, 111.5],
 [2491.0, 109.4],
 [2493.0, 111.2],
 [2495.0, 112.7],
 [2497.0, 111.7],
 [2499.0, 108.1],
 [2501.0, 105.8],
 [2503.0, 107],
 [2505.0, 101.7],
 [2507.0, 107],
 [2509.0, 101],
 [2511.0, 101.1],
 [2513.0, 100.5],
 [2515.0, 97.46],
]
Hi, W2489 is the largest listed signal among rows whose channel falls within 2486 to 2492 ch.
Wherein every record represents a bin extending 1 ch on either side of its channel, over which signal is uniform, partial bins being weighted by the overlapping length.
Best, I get 111.5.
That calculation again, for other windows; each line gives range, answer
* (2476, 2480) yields 92.79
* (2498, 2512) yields 108.1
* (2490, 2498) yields 112.7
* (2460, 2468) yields 52.77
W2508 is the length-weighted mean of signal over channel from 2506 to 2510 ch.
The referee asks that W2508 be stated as 104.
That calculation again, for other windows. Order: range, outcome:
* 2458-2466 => 50.6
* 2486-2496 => 111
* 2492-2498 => 112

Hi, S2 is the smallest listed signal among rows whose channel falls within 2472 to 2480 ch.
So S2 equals 65.32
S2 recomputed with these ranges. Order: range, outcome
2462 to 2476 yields 48.71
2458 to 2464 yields 48.79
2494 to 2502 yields 105.8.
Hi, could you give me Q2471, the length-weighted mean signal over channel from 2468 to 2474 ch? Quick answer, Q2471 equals 61.8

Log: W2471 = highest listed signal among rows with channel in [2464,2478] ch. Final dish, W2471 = 82.76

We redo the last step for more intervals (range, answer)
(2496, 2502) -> 111.7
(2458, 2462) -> 53.59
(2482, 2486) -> 105.1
